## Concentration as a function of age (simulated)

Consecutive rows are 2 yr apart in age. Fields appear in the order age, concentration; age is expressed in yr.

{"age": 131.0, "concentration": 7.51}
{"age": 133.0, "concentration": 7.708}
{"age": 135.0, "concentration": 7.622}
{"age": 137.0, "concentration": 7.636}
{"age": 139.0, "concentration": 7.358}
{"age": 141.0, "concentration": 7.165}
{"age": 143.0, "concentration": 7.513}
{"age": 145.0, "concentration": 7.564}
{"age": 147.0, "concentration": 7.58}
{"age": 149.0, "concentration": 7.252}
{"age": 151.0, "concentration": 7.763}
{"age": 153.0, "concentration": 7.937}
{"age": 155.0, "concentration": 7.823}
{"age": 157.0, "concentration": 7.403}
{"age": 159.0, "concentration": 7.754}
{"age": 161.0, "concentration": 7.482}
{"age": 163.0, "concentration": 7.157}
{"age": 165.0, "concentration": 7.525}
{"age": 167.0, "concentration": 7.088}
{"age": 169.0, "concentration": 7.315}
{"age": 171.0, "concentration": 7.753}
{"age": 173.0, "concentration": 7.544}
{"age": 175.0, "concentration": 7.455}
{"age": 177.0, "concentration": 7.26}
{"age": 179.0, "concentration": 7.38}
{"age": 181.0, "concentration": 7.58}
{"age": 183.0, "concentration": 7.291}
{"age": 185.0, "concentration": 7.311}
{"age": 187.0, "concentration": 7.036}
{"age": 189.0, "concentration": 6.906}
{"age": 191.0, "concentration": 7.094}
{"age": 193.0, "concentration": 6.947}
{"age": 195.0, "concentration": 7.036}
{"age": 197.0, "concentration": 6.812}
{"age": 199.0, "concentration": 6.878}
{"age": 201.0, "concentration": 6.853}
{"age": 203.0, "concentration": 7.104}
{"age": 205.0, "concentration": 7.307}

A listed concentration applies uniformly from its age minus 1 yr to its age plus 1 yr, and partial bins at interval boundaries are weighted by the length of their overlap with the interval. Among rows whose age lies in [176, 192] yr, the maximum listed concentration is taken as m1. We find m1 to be 7.58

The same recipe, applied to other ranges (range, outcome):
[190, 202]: 7.094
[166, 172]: 7.753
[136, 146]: 7.636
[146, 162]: 7.937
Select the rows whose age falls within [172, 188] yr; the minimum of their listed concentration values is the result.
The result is 7.036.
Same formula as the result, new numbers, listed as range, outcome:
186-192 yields 6.906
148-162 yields 7.252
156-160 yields 7.403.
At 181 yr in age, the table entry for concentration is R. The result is 7.58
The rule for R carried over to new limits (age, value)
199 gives 6.878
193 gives 6.947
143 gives 7.513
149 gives 7.252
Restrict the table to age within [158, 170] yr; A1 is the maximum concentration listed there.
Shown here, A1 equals 7.754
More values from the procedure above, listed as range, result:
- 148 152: 7.763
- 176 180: 7.38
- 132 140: 7.708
